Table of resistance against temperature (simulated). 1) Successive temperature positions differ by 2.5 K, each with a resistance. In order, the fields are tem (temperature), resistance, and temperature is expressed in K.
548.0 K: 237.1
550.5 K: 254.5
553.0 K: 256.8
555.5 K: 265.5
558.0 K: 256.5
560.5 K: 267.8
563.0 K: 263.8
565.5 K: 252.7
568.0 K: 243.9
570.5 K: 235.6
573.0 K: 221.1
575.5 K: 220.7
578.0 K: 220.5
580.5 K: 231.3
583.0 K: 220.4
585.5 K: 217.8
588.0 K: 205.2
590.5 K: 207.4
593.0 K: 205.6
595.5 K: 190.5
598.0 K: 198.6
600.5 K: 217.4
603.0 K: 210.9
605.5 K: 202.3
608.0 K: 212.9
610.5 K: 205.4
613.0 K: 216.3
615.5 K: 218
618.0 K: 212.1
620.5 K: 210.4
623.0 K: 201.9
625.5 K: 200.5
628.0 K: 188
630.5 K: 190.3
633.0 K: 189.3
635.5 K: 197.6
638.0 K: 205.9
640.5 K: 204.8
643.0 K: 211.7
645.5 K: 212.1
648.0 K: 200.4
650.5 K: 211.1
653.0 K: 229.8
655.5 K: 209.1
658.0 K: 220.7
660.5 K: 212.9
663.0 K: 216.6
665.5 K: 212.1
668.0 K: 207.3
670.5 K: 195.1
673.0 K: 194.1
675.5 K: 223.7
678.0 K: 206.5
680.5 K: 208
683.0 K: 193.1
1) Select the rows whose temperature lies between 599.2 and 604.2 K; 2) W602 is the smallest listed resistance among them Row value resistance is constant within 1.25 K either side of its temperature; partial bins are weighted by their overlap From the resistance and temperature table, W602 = 210.9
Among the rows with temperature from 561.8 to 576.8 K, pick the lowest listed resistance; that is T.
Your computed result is 220.7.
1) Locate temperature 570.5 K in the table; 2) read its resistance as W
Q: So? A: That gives 235.6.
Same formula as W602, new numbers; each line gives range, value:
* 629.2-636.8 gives 189.3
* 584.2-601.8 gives 190.5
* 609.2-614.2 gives 205.4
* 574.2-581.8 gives 220.5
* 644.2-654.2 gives 200.4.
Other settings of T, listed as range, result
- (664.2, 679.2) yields 194.1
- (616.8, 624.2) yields 201.9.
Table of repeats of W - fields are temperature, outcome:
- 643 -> 211.7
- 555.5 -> 265.5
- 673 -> 194.1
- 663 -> 216.6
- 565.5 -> 252.7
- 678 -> 206.5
